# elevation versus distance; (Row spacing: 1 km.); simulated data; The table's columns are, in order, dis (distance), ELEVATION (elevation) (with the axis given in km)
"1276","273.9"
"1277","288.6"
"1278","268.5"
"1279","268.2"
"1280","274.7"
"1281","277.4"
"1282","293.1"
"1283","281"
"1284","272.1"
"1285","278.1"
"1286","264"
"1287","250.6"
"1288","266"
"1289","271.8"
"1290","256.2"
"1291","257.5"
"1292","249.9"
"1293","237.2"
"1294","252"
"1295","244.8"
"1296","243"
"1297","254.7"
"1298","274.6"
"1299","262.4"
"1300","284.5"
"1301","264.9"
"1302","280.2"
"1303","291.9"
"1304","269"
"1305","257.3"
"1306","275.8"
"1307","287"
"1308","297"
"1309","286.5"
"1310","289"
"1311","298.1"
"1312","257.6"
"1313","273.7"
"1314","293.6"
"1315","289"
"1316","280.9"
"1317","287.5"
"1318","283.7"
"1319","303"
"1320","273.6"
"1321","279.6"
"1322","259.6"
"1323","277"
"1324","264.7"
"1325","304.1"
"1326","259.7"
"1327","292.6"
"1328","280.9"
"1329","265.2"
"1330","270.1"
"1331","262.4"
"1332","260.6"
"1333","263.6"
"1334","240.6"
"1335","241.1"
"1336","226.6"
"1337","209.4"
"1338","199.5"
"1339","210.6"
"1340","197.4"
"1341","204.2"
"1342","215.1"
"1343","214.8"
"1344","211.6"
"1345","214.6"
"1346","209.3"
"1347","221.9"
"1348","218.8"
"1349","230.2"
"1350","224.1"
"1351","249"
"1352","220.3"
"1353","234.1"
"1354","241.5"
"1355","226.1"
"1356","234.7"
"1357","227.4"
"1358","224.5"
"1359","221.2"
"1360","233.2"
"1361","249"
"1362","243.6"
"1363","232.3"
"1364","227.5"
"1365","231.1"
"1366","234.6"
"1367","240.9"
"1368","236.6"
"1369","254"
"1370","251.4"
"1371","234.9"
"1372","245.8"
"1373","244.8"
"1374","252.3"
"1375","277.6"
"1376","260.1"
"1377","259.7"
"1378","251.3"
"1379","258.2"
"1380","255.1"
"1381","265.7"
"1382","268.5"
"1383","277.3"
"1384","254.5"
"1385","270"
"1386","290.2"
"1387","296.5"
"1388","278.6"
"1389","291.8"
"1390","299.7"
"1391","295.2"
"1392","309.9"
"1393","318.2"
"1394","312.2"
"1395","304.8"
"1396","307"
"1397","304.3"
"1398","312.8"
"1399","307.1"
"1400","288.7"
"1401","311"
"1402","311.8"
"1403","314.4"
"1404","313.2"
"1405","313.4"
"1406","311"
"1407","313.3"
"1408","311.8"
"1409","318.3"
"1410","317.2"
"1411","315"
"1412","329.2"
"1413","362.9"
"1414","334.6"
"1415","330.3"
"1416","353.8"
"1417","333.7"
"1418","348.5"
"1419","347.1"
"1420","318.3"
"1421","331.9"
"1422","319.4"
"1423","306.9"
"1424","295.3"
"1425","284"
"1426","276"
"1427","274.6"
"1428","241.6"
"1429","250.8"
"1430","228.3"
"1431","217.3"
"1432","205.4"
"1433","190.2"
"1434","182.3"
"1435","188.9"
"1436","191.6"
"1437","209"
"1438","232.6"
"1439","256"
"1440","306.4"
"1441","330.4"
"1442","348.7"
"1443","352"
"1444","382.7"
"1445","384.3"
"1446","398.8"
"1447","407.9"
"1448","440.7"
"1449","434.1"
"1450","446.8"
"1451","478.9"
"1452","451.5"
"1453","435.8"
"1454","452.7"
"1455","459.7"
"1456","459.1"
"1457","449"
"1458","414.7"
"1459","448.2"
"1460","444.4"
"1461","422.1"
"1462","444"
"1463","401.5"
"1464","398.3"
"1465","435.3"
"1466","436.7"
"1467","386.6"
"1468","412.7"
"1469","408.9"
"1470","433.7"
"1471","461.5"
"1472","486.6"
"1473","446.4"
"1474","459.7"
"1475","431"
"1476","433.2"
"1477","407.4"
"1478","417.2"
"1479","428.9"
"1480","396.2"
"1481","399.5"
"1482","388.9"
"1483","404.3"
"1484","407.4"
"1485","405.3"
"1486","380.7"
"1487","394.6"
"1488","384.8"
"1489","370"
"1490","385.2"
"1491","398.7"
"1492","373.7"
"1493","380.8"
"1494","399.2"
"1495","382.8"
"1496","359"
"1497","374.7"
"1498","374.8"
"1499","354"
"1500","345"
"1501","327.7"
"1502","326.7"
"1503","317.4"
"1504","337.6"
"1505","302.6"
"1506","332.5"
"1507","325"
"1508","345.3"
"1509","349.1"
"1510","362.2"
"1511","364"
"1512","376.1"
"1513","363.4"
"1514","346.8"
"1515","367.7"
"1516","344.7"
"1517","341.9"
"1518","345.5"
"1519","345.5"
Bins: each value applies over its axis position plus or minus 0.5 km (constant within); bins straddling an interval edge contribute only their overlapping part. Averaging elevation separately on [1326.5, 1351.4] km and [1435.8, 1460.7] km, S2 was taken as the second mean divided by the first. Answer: 1.66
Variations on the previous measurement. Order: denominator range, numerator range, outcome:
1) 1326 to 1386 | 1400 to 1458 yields 1.36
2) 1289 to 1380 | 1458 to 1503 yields 1.60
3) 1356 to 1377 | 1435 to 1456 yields 1.52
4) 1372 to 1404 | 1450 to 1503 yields 1.44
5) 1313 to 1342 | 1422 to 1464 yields 1.32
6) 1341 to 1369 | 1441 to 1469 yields 1.84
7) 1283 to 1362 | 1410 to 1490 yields 1.43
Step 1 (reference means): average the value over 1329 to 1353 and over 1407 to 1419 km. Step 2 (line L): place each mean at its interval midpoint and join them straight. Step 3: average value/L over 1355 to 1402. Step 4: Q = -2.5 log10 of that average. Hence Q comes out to 0.07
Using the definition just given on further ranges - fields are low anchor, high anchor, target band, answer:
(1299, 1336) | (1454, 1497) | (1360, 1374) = 0.31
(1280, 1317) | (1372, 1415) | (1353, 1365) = 0.22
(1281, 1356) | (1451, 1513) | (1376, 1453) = 0.12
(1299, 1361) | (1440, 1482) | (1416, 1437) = 0.37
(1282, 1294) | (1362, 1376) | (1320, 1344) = 0.02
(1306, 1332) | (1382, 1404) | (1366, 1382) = 0.16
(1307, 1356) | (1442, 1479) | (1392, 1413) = 0.12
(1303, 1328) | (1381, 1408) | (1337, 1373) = 0.26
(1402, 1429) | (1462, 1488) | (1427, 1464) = 0.06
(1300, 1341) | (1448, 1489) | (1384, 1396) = 0.16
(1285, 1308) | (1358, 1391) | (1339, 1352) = 0.19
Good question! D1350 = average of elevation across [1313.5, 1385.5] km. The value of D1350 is 248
